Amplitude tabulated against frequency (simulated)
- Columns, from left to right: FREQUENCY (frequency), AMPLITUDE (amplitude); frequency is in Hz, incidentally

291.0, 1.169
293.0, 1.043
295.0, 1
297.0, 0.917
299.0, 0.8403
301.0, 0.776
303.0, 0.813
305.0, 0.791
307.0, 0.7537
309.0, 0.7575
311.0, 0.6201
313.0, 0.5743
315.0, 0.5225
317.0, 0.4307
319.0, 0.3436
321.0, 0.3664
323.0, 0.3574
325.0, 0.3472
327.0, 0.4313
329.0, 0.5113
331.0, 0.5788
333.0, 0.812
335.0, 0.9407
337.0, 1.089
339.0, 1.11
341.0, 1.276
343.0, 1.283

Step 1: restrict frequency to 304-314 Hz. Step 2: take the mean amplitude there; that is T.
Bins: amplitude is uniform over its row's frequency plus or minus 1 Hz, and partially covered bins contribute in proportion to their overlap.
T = 0.699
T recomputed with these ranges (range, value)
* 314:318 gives 0.477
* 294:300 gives 0.919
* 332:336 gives 0.876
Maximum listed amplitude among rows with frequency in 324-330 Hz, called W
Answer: 0.5113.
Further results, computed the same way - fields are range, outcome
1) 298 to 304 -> 0.8403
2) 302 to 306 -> 0.813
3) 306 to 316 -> 0.7575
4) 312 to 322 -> 0.5743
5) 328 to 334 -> 0.812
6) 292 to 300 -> 1.043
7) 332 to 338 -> 1.089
